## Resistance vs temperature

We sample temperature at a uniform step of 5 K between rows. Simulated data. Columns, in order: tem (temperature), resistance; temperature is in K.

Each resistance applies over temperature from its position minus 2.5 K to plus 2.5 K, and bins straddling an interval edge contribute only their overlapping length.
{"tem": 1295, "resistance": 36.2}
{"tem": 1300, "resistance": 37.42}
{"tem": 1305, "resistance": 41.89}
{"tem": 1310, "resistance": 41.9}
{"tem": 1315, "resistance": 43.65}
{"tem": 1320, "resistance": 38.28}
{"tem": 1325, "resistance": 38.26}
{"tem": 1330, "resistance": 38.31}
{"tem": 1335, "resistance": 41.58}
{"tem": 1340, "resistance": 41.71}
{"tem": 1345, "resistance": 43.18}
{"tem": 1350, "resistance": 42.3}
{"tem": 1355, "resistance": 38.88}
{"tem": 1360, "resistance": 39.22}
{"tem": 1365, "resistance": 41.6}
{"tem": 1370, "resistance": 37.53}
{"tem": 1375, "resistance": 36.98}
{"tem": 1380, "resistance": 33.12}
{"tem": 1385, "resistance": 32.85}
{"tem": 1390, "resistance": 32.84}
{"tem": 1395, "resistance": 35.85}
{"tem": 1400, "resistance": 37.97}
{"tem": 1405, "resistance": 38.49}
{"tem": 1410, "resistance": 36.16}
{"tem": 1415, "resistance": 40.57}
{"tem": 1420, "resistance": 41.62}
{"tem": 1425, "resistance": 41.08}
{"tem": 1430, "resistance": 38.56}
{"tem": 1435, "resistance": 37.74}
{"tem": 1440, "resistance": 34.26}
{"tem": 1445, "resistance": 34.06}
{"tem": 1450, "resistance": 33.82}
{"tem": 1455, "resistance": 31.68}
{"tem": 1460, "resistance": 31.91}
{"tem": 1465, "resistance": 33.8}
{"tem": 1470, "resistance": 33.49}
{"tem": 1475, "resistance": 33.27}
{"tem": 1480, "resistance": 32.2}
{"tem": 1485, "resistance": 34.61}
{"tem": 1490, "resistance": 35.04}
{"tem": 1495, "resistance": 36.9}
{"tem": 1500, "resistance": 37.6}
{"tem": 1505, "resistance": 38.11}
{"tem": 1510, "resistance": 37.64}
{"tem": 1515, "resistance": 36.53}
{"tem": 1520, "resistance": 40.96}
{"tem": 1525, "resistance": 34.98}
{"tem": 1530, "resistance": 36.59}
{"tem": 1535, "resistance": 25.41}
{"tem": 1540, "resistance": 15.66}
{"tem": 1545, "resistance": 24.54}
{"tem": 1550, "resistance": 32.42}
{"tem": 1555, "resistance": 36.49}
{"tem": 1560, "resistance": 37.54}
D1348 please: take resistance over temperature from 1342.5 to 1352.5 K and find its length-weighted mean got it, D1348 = 42.7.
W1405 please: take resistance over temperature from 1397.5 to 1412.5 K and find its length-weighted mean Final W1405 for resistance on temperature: 37.5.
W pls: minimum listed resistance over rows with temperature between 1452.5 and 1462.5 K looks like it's 31.68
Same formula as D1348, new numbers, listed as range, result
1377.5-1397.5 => 33.7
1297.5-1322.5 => 40.6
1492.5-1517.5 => 37.4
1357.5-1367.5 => 40.4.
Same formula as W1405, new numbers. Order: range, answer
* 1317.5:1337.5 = 39.1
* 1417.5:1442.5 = 38.7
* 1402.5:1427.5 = 39.6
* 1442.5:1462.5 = 32.9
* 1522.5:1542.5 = 28.2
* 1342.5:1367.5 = 41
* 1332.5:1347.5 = 42.2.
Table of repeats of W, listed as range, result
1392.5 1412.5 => 35.85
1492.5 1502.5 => 36.9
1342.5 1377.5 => 36.98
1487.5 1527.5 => 34.98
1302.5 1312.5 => 41.89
